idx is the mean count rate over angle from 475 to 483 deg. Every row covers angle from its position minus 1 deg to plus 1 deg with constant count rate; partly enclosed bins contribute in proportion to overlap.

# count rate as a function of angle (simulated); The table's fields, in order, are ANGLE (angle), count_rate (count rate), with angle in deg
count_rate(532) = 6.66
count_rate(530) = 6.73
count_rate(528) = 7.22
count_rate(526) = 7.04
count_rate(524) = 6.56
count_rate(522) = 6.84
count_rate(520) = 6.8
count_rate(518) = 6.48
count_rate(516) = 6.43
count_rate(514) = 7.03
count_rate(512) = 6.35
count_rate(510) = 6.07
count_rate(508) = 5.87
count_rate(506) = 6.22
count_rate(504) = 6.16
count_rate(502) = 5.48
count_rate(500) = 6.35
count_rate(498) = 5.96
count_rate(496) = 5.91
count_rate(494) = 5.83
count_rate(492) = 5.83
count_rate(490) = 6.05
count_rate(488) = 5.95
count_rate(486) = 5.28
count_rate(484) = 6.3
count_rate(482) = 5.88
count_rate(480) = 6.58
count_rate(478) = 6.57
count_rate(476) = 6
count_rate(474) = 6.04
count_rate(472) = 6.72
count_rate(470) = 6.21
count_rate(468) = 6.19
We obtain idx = 6.26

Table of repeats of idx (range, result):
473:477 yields 6.02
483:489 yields 5.84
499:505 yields 6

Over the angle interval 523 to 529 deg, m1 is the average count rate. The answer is 6.94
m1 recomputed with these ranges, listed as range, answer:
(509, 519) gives 6.47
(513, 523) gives 6.72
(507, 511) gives 5.97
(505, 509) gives 6.04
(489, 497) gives 5.91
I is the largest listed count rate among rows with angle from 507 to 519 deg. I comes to 7.03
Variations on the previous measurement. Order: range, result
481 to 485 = 6.3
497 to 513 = 6.35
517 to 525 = 6.84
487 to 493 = 6.05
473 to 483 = 6.58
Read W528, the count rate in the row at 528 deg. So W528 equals 7.22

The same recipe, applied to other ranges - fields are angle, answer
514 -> 7.03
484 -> 6.3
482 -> 5.88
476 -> 6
